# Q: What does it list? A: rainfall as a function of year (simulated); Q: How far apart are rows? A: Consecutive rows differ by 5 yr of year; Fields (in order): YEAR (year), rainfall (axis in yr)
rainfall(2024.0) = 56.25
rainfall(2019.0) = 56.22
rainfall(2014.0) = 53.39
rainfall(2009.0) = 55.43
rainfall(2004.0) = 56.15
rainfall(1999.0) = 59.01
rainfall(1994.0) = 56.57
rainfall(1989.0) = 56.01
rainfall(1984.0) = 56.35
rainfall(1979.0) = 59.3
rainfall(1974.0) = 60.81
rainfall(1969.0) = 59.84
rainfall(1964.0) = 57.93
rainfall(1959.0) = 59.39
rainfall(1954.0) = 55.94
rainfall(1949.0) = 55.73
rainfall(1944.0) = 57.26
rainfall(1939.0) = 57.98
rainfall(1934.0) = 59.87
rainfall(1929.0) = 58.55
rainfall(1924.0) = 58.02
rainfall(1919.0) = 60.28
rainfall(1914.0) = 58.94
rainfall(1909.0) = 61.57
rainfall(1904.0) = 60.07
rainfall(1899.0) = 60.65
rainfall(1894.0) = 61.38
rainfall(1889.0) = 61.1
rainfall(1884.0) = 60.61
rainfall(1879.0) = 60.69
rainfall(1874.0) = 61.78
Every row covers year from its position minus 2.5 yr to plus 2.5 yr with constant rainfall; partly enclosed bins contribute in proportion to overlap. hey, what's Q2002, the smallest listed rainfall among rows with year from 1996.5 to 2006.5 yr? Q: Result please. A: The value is 56.15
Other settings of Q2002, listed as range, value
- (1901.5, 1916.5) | 58.94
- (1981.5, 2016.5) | 53.39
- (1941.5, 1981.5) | 55.73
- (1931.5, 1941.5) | 57.98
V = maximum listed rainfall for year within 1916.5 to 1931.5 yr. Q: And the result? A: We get 60.28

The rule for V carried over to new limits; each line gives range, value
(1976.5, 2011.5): 59.3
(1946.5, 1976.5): 60.81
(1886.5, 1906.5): 61.38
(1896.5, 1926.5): 61.57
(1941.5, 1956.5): 57.26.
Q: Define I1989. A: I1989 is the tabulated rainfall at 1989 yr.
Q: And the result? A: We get 56.01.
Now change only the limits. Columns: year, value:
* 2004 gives 56.15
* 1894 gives 61.38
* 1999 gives 59.01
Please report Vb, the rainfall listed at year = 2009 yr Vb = 55.43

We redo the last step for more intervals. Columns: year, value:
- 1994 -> 56.57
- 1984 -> 56.35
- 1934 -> 59.87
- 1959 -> 59.39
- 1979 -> 59.3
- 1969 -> 59.84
